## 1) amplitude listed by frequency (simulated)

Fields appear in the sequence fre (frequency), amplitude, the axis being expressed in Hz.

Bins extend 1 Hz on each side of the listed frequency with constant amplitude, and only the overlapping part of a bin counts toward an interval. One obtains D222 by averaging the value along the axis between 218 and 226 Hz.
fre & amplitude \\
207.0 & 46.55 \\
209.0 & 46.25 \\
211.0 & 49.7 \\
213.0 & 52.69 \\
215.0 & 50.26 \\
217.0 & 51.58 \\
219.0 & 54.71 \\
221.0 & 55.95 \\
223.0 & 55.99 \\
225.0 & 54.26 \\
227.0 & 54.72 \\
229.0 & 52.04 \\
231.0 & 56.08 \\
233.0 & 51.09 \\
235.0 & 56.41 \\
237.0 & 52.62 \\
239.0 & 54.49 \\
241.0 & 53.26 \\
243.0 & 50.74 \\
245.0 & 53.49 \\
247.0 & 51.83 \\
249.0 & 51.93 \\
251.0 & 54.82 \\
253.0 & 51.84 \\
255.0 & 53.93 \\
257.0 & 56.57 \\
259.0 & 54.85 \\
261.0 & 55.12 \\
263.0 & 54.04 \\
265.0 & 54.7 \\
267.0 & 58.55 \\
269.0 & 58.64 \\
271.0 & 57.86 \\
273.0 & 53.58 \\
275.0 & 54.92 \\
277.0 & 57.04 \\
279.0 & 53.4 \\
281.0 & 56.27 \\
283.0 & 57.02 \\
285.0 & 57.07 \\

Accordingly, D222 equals 55.2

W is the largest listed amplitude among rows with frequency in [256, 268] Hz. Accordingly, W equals 58.55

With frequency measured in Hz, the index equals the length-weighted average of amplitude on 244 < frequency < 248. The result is 52.7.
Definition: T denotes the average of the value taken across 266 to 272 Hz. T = 58.4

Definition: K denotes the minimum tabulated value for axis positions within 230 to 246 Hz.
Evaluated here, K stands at 50.74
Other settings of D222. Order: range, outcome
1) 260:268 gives 55.6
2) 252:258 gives 54.1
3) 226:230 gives 53.4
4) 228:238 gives 53.6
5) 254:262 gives 55.1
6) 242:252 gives 52.6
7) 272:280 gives 54.7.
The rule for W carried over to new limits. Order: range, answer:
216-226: 55.99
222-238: 56.41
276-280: 57.04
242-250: 53.49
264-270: 58.64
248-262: 56.57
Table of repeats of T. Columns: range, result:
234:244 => 53.5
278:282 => 54.8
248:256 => 53.1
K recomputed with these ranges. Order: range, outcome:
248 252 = 51.93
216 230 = 51.58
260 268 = 54.04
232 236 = 51.09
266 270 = 58.55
